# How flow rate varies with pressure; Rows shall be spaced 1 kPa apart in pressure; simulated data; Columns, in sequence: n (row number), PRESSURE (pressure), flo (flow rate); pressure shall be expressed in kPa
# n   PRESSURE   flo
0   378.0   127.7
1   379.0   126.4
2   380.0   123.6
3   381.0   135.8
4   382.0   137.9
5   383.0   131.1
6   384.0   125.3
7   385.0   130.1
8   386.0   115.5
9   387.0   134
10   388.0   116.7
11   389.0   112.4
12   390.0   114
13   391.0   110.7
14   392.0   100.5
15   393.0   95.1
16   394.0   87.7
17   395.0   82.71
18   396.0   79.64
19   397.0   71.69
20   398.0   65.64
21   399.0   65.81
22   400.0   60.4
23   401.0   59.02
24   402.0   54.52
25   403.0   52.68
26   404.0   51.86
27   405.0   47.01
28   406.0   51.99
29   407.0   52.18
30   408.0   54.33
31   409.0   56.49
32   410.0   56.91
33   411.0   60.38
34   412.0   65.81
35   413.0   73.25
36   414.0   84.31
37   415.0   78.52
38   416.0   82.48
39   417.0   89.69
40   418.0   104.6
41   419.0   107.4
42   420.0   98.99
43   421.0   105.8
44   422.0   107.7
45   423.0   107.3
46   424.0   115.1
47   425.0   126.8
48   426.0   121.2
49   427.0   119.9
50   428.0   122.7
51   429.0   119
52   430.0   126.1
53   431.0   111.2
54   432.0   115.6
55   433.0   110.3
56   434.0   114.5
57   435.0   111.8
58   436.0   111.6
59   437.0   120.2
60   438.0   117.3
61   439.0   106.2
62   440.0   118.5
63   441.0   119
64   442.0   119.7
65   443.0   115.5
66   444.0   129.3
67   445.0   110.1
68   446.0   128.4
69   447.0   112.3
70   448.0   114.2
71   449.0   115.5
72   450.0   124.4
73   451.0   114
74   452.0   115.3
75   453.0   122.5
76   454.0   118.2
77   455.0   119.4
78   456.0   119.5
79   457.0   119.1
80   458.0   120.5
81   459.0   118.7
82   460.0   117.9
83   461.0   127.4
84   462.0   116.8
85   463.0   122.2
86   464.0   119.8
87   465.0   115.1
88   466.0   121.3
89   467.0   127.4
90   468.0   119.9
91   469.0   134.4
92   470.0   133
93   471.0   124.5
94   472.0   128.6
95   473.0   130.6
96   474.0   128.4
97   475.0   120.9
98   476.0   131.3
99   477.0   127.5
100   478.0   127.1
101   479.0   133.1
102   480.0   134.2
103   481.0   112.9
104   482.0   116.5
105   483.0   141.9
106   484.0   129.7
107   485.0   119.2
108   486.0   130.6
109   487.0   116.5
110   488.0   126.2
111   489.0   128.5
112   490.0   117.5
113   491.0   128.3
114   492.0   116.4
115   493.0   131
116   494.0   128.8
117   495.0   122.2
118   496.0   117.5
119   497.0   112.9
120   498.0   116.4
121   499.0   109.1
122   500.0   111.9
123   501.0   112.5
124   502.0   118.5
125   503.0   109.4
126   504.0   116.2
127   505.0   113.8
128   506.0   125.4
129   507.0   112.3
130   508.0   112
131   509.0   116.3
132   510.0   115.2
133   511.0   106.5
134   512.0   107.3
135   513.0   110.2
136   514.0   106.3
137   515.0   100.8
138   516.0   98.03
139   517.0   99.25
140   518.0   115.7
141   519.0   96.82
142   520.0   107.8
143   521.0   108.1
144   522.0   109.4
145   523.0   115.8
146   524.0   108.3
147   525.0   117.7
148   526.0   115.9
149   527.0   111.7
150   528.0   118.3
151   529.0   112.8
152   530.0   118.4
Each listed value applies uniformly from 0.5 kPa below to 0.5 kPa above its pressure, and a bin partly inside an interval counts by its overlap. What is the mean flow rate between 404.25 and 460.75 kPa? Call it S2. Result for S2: 104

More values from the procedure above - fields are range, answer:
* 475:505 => 122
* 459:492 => 125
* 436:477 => 121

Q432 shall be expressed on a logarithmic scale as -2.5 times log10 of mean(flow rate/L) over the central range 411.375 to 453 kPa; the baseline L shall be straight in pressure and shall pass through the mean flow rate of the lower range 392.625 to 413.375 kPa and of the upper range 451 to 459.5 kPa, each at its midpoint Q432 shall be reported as -0.17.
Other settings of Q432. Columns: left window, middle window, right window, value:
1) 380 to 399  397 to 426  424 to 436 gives 0.42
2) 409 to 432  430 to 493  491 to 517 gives -0.15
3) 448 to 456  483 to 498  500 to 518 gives -0.10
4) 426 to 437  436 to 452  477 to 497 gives 0.01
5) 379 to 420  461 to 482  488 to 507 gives -0.14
